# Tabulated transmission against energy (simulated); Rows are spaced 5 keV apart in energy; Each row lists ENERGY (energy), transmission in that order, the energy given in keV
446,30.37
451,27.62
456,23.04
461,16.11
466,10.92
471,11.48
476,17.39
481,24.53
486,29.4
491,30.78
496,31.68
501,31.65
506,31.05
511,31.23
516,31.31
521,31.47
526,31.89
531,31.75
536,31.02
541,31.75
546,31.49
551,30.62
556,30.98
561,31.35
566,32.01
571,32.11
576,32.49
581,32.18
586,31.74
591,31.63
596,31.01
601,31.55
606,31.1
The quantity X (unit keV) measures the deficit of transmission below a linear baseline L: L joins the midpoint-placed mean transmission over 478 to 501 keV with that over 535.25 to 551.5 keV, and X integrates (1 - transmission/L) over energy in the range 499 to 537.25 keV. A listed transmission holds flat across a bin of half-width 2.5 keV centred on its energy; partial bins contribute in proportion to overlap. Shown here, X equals -1.5 keV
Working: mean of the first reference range 29.1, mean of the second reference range 31.3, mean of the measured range 31.4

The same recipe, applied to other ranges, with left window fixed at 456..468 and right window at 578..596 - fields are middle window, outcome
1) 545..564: -2.5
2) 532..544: -2.9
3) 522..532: -3.2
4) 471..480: 0.3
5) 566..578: -1.0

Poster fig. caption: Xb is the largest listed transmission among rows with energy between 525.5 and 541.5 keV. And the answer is 31.89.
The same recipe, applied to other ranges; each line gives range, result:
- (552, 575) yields 32.11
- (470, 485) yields 24.53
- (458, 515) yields 31.68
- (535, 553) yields 31.75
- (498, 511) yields 31.65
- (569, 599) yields 32.49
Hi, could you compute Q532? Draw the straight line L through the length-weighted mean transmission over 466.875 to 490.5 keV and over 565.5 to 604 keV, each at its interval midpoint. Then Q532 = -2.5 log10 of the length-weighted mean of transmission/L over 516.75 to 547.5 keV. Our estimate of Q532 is -0.195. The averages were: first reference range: 20.9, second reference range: 31.8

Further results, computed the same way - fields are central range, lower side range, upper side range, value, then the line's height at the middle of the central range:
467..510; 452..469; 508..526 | -0.03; 24.4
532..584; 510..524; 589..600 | -0.01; 31.4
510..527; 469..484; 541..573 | -0.24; 25.2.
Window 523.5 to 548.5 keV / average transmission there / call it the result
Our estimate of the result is 31.6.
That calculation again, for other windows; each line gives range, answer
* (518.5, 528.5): 31.7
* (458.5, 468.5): 13.5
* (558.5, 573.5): 31.8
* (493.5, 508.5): 31.5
